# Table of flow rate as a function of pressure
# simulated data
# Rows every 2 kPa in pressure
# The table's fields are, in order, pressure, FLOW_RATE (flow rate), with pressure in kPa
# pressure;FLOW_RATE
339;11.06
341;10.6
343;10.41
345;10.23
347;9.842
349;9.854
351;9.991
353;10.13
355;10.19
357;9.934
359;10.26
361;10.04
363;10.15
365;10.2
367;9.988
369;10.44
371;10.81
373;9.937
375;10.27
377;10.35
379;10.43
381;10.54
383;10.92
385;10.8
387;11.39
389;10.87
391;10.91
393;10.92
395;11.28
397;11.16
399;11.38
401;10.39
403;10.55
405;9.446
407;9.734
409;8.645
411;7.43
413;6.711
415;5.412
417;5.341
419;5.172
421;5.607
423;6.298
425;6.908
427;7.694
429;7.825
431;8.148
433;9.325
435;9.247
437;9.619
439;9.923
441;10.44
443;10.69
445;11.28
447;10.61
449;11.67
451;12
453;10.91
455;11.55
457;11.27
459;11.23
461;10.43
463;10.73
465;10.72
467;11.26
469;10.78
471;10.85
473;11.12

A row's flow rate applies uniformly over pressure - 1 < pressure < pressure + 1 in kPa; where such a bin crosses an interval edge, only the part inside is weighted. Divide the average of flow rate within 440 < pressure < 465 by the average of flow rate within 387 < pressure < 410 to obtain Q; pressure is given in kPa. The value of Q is 1.05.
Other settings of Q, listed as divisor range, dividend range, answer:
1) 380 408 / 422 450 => 0.86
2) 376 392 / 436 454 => 1.00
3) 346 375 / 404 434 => 0.72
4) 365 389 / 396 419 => 0.82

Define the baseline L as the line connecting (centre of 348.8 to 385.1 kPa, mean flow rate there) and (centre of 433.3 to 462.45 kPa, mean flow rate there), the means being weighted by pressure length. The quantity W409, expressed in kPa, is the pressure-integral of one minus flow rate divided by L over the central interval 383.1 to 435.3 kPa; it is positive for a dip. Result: 8.34 kPa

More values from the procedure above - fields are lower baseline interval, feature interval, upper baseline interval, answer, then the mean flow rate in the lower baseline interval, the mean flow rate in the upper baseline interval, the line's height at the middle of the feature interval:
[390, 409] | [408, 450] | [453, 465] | 9.7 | 10.5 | 11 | 10.8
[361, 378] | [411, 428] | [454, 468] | 7.1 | 10.3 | 11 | 10.7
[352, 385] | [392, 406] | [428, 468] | -0.5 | 10.3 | 10.4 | 10.4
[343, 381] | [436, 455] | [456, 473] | -0.1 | 10.2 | 10.9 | 10.8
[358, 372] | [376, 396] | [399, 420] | -3.6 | 10.3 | 8.05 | 9.22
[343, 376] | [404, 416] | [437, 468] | 3.0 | 10.1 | 10.9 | 10.6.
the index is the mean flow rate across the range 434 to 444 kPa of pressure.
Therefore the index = 9.98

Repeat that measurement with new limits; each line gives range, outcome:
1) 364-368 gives 10.1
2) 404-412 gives 8.81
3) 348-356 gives 10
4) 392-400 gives 11.2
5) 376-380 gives 10.4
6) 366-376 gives 10.3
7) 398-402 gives 10.9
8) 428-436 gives 8.64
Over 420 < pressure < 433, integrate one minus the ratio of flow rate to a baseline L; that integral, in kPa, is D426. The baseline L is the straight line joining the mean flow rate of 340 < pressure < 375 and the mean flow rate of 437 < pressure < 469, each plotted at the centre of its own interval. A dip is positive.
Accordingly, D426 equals 4.2 kPa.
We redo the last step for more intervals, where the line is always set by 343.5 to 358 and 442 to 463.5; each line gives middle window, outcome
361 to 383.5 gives -0.15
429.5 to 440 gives 1.69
